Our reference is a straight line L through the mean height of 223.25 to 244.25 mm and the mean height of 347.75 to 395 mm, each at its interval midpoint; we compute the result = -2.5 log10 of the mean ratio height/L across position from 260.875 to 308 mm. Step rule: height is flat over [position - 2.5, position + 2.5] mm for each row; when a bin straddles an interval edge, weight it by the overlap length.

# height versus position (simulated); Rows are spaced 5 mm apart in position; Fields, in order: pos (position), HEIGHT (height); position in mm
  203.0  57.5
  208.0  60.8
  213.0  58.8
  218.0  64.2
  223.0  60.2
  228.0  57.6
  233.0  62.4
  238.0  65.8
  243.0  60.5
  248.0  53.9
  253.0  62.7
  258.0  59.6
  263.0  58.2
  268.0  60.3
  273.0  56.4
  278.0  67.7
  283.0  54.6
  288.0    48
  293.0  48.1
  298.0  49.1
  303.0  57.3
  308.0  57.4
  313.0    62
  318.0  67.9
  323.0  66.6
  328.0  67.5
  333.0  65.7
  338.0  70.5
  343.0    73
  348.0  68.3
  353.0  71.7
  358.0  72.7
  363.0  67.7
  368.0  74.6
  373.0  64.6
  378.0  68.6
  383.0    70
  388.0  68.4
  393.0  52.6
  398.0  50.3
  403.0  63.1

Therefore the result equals 0.15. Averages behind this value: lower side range 61.5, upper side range 68.1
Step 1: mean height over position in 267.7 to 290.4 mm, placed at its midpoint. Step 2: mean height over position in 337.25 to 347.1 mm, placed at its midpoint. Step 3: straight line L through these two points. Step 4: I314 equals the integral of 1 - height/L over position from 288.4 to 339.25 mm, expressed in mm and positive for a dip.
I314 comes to 3.7 mm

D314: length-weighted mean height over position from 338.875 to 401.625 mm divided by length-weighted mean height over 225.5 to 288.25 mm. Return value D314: 1.13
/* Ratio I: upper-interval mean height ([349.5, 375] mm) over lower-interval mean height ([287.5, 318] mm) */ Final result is 1.3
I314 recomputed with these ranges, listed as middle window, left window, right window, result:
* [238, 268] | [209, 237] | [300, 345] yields 1.2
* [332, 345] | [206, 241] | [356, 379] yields -0.4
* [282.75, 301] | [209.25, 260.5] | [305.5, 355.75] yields 4.2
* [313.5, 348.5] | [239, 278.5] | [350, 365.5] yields -0.2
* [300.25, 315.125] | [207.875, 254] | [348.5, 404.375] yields 1.1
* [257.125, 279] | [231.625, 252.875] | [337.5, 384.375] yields 1.0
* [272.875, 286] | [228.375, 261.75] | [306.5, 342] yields 0.7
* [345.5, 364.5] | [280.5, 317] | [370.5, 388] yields -1.9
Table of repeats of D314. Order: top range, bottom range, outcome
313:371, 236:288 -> 1.17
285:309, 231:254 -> 0.85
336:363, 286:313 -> 1.34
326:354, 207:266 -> 1.15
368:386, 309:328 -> 1.06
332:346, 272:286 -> 1.18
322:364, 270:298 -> 1.27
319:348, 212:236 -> 1.13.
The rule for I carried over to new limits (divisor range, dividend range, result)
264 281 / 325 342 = 1.12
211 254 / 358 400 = 1.08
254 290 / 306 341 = 1.13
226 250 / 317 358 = 1.15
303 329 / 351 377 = 1.11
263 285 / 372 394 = 1.10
